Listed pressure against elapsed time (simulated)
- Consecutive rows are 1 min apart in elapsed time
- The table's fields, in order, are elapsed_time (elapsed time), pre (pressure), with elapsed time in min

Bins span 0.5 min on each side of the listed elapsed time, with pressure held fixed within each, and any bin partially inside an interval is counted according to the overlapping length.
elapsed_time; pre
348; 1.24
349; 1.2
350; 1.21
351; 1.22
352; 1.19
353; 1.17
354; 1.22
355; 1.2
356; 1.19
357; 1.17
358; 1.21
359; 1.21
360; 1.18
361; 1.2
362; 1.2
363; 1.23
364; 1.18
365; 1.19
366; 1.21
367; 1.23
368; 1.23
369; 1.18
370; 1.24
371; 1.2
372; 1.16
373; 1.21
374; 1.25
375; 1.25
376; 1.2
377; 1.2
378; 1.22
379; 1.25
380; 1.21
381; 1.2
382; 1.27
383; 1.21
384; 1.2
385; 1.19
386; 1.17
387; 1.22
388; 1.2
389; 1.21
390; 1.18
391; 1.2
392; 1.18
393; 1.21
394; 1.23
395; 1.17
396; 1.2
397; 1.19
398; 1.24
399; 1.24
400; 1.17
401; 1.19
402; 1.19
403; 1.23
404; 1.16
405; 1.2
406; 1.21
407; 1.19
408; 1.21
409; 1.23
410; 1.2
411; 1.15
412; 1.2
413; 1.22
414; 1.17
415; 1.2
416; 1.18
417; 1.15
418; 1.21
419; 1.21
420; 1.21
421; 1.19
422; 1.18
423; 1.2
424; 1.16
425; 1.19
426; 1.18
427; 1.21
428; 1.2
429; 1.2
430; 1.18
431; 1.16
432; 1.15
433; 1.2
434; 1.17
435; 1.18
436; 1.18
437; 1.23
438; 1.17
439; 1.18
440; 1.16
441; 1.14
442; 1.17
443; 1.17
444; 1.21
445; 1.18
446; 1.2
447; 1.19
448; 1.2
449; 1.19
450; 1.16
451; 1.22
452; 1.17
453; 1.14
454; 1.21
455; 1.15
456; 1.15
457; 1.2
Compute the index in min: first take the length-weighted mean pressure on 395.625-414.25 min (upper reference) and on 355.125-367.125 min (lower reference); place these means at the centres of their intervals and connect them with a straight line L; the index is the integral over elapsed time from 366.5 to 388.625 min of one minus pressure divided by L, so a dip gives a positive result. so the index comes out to -0.3 min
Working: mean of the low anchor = 1.2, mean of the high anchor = 1.2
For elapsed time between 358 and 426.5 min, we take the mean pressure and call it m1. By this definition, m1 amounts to 1.2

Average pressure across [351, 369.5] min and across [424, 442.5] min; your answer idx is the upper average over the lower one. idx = 0.98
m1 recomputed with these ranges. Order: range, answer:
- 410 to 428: 1.19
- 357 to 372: 1.2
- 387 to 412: 1.2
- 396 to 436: 1.19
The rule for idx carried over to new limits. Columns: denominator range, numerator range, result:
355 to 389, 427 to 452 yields 0.98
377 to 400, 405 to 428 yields 0.99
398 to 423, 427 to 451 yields 0.99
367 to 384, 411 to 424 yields 0.98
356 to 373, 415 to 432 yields 0.99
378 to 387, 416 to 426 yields 0.98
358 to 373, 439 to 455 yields 0.98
